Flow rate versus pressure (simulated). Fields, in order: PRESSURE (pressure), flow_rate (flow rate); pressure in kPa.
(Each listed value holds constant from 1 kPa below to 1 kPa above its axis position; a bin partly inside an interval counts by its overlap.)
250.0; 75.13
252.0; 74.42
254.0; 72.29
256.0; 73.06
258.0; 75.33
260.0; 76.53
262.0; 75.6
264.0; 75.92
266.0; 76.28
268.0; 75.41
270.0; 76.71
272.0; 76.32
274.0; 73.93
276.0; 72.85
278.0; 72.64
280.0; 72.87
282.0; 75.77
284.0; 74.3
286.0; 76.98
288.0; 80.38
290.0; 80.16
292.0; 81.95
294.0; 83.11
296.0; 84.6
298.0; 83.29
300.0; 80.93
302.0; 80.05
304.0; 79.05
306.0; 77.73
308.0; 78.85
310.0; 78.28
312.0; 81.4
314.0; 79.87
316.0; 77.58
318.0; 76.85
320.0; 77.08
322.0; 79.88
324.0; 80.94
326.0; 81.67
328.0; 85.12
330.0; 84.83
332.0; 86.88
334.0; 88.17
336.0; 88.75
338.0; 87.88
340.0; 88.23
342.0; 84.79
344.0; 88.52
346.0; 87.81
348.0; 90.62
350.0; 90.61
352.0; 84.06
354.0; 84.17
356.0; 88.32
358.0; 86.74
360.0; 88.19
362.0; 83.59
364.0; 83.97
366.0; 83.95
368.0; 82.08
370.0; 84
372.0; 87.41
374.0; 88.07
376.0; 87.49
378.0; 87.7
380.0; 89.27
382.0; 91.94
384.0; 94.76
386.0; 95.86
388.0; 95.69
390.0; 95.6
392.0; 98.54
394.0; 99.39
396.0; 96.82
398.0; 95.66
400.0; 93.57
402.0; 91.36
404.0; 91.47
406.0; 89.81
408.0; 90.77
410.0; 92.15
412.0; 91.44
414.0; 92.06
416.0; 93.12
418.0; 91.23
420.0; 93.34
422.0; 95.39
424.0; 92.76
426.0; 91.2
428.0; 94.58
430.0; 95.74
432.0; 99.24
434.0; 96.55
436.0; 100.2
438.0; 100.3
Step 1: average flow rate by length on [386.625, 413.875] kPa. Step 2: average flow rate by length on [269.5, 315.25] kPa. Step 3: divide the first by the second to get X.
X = 1.20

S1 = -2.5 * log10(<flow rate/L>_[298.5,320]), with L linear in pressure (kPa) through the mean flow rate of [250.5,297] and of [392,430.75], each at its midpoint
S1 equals 0.02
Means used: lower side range 76.4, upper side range 93.4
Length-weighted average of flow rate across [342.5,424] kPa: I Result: 90.4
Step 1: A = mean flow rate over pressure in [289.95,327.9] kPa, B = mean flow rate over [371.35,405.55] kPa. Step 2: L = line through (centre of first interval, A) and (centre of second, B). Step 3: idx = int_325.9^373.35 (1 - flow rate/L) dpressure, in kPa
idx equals 0.2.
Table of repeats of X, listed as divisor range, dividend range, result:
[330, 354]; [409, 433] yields 1.07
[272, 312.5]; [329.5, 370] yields 1.10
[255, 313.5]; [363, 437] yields 1.19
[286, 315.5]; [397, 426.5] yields 1.15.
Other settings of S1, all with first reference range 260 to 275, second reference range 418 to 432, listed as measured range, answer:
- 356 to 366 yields 0.01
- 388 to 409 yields -0.04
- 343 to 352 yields -0.05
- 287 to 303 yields -0.04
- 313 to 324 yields 0.04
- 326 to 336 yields -0.04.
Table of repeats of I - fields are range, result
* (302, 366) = 83.8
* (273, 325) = 78.5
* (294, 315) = 80.5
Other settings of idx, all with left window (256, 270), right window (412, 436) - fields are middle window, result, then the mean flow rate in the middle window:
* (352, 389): 0.11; 87.9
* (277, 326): 0.70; 79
